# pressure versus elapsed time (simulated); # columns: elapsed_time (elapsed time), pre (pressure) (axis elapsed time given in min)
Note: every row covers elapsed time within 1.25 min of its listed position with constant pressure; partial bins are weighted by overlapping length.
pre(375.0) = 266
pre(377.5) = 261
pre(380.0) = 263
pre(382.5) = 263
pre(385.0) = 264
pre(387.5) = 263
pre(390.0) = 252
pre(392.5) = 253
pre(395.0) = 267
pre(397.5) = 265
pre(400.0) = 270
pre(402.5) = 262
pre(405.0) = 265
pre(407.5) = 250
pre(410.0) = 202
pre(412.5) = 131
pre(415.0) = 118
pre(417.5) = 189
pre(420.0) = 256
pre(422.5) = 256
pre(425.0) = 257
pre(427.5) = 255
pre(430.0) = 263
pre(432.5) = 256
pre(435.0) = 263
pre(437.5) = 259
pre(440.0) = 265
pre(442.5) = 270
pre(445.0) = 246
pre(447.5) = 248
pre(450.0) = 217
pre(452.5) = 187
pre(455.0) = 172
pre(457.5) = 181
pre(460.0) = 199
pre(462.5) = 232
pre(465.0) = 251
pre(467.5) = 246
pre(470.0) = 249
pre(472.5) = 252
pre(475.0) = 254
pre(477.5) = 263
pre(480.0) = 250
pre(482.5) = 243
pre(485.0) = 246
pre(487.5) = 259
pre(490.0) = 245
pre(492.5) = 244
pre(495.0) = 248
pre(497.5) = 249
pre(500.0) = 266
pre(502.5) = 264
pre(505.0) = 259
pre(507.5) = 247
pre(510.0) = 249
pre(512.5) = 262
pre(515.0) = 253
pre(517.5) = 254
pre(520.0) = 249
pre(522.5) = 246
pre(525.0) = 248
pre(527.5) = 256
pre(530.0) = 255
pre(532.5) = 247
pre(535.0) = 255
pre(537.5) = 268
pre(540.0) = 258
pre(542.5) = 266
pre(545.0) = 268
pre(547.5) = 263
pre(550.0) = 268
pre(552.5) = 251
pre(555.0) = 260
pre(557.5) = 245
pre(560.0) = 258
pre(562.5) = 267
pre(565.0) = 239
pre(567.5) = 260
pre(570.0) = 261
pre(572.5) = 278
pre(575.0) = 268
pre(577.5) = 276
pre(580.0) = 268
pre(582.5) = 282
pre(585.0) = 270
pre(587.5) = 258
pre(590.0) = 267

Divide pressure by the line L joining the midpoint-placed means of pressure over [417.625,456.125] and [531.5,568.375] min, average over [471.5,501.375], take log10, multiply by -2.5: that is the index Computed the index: -0.01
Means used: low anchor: 243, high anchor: 258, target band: 252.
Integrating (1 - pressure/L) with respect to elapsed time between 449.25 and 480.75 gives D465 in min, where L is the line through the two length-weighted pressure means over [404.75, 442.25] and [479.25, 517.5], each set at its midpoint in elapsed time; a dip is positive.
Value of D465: 2.2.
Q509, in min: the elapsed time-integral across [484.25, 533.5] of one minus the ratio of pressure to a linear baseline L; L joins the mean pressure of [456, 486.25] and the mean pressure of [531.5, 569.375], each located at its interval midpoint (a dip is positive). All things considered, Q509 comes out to -0.9 min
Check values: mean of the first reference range 238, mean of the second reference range 258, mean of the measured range 252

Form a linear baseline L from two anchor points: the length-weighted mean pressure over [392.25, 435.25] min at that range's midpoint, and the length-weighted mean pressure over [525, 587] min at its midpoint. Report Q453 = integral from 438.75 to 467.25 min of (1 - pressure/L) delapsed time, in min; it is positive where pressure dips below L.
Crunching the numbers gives 2.2 min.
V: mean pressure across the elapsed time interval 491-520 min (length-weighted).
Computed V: 254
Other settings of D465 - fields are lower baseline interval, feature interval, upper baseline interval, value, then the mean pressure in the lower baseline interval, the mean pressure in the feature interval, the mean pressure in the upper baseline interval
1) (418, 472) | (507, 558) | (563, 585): 0.4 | 239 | 256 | 267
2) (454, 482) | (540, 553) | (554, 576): -0.5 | 233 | 263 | 259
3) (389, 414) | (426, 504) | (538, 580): 1.8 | 240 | 243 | 262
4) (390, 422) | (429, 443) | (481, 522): -1.5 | 229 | 262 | 252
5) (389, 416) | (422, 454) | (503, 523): -1.4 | 231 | 249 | 253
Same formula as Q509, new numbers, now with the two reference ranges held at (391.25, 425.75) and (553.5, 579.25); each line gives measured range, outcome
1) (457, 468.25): 0.8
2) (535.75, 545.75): -0.3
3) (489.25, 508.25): -0.4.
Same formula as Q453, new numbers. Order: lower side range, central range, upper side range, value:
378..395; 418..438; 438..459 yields -1.7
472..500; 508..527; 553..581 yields 0.3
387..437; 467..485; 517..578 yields -0.2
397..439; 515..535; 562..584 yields 0.5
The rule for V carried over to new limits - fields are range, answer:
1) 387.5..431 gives 237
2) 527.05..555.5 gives 260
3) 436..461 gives 225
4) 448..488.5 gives 231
